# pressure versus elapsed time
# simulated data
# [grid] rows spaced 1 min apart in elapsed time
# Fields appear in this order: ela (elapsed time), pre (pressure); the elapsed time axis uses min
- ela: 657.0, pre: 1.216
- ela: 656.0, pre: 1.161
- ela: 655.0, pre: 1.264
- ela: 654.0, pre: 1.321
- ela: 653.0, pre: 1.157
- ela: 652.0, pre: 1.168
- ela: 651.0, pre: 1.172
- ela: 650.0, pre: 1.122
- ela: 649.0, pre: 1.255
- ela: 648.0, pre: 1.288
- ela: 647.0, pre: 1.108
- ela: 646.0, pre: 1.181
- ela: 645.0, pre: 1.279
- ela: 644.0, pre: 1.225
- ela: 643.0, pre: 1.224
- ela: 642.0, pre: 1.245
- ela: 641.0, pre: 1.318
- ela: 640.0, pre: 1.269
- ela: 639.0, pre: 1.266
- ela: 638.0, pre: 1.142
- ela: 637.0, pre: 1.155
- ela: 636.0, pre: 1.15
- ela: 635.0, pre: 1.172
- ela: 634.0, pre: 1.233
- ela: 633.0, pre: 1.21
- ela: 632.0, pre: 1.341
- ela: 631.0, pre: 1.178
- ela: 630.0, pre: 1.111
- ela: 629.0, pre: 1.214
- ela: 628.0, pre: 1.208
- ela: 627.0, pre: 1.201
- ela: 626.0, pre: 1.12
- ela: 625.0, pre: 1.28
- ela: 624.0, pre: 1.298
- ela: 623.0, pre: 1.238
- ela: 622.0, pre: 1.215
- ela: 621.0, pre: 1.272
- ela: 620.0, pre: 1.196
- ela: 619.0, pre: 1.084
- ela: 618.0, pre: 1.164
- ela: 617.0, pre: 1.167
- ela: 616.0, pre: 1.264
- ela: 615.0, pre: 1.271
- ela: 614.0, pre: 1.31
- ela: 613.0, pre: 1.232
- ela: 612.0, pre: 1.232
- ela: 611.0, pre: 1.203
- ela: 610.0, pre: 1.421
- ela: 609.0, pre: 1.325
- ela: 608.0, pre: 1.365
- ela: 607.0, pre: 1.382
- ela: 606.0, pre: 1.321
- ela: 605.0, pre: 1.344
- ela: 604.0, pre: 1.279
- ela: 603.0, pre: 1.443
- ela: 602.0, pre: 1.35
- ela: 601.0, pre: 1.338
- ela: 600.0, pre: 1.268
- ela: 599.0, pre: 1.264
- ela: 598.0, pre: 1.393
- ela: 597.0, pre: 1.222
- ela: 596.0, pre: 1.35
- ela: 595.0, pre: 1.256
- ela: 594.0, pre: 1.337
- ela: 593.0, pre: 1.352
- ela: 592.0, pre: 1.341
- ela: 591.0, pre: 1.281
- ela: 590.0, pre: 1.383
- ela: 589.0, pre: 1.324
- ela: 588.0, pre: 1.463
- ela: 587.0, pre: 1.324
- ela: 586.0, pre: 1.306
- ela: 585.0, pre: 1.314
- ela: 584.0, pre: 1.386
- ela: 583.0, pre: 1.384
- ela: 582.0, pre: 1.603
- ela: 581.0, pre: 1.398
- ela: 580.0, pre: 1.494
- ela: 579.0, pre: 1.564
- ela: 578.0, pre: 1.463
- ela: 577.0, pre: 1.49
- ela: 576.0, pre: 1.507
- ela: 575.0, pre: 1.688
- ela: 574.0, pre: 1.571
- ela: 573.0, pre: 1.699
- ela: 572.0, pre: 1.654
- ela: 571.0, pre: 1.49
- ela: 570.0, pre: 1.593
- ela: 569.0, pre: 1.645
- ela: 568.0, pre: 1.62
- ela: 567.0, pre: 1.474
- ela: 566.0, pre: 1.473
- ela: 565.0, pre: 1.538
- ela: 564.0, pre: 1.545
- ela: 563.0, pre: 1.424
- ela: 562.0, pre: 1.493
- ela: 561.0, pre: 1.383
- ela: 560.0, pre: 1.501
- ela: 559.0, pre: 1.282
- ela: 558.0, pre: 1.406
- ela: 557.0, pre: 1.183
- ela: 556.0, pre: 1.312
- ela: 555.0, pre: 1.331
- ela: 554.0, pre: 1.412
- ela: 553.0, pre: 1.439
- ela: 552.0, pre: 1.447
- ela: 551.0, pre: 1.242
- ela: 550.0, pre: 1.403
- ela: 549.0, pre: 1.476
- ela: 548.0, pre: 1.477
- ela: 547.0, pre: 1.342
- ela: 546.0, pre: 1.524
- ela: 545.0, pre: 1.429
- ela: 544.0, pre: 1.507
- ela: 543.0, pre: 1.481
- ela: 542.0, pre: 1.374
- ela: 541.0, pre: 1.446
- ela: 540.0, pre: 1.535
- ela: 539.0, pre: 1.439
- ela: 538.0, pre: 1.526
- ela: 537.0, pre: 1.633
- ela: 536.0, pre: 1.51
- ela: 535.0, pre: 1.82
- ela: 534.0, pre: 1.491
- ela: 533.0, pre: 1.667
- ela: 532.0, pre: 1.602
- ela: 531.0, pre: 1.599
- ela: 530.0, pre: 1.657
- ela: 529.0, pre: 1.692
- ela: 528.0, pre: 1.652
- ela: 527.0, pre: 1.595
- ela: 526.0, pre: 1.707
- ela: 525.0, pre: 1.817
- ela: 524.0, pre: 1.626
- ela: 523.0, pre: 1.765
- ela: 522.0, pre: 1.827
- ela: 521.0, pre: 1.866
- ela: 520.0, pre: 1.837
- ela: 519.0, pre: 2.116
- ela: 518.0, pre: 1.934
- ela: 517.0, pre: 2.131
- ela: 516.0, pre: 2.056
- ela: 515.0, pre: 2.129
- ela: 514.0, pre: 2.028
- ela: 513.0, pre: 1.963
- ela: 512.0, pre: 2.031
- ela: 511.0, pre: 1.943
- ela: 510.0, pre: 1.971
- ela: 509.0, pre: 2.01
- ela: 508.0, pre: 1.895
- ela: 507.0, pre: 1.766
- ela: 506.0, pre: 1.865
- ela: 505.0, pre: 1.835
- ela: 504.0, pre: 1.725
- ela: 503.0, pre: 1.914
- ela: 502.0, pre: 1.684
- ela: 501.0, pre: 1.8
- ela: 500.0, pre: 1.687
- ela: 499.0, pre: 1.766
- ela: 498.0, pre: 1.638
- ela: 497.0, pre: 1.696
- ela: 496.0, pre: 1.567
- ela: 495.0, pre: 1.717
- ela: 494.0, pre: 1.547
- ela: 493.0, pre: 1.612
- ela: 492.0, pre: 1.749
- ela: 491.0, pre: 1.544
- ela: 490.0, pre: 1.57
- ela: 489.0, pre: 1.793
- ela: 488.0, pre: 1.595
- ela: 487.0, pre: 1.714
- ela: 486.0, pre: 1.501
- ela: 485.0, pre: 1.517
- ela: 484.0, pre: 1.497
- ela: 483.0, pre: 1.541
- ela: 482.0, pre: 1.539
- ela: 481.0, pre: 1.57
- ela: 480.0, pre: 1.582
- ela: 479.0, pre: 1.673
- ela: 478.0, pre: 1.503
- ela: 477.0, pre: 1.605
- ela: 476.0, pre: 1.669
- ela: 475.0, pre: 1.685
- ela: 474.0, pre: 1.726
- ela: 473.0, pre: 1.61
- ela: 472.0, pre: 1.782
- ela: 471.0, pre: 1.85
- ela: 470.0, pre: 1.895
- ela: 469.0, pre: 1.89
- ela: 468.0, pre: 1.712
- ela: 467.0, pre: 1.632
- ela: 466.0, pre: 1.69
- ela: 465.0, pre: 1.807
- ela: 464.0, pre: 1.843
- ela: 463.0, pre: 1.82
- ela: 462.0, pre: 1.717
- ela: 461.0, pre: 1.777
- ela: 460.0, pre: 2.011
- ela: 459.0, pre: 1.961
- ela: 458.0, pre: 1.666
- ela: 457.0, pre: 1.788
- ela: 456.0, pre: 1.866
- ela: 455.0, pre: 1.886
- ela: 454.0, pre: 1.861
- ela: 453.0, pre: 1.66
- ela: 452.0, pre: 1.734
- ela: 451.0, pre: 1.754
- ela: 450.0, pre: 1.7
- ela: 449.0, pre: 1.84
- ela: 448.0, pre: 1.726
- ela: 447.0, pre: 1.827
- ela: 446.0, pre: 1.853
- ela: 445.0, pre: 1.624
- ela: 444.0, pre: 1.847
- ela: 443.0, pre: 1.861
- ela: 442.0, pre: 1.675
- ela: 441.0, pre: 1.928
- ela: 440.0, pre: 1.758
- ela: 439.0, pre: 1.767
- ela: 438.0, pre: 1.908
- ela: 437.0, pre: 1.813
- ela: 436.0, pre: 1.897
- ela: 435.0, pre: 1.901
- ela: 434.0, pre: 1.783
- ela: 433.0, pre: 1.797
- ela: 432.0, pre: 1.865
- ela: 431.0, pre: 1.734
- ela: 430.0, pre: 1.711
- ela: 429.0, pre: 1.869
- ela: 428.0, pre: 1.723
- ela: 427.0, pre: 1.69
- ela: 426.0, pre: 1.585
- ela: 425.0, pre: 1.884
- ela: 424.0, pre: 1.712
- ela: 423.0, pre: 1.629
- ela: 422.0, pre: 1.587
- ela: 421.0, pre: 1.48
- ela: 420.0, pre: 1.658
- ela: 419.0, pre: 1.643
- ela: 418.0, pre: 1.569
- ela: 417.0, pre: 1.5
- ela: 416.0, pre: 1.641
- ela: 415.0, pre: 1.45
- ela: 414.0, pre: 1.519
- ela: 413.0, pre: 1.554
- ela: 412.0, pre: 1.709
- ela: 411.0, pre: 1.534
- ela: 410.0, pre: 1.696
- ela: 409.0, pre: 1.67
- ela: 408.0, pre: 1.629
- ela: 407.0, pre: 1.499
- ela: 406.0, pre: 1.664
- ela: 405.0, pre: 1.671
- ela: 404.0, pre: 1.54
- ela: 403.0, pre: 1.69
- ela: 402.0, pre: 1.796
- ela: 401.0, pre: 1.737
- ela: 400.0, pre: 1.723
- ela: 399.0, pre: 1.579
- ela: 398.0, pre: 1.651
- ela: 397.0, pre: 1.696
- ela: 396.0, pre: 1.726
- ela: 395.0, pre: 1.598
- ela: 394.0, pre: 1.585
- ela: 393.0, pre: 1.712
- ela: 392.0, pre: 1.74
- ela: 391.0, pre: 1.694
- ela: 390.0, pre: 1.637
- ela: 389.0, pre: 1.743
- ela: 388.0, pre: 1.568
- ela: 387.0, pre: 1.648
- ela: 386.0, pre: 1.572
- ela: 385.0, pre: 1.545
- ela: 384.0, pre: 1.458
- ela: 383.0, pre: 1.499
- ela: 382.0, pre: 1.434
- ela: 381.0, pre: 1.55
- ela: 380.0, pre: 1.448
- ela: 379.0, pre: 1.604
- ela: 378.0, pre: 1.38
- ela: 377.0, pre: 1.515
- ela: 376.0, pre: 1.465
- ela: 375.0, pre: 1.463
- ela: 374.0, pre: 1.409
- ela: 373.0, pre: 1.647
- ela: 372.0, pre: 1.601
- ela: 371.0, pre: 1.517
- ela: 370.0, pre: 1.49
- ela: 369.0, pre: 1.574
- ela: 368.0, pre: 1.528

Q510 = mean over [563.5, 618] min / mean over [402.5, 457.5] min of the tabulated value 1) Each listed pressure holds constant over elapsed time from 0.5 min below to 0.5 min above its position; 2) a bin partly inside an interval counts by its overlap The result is 0.82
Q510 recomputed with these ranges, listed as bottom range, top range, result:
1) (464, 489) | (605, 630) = 0.75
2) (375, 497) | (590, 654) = 0.75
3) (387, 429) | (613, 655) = 0.74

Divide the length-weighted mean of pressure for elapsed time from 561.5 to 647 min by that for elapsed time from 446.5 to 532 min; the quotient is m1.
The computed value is 0.76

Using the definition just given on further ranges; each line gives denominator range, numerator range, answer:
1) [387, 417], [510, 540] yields 1.09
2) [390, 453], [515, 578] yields 0.93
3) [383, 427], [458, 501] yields 1.03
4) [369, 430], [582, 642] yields 0.79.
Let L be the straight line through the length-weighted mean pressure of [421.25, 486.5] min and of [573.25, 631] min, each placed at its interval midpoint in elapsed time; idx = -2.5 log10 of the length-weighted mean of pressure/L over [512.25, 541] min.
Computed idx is -0.14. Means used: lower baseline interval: 1.74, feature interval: 1.75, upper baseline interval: 1.33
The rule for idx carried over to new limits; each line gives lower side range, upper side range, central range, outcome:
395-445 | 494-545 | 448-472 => -0.050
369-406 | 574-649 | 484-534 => -0.228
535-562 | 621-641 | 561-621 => -0.054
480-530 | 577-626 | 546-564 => 0.104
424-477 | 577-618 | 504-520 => -0.225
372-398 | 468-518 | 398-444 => -0.040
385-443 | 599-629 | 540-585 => -0.072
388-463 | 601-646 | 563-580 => -0.138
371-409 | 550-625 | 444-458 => -0.163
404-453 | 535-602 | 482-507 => -0.060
